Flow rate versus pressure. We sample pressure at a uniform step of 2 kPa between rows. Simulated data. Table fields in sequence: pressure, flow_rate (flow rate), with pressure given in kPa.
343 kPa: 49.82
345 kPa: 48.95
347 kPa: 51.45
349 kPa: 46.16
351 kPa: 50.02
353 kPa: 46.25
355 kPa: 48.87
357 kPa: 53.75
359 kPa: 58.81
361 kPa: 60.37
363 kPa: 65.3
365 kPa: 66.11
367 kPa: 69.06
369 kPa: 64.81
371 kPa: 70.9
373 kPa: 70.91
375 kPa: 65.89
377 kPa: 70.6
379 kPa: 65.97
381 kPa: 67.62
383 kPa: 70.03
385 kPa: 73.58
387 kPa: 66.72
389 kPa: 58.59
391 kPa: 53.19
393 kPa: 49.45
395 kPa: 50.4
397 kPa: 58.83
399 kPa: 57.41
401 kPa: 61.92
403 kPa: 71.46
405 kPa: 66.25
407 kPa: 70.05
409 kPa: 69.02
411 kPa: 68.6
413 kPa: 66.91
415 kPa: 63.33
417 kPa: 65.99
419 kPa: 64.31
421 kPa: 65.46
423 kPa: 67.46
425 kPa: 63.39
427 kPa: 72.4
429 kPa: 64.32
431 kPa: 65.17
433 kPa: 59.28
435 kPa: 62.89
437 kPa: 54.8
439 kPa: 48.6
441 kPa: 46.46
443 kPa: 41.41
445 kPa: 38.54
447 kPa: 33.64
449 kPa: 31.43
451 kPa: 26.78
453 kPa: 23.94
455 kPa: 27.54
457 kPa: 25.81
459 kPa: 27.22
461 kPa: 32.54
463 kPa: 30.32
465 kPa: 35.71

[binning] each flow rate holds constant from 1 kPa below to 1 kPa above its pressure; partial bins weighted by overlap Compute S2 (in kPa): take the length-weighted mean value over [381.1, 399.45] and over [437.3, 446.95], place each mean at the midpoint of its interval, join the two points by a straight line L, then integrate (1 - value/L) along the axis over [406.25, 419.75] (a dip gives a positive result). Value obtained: -3.6 kPa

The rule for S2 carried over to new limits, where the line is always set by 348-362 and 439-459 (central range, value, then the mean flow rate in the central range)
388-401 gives -3.26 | 55.2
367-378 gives -4.56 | 68.7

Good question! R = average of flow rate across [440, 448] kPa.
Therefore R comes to 40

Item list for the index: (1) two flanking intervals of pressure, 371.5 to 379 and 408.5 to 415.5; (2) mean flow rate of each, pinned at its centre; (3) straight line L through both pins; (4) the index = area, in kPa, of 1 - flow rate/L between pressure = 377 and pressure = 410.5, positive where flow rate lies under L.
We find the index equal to 2.2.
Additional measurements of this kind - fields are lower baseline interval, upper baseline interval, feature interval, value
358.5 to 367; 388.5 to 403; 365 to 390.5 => -3.0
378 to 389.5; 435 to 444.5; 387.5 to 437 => -4.8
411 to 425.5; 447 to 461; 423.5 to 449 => -3.5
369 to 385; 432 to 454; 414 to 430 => -4.7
